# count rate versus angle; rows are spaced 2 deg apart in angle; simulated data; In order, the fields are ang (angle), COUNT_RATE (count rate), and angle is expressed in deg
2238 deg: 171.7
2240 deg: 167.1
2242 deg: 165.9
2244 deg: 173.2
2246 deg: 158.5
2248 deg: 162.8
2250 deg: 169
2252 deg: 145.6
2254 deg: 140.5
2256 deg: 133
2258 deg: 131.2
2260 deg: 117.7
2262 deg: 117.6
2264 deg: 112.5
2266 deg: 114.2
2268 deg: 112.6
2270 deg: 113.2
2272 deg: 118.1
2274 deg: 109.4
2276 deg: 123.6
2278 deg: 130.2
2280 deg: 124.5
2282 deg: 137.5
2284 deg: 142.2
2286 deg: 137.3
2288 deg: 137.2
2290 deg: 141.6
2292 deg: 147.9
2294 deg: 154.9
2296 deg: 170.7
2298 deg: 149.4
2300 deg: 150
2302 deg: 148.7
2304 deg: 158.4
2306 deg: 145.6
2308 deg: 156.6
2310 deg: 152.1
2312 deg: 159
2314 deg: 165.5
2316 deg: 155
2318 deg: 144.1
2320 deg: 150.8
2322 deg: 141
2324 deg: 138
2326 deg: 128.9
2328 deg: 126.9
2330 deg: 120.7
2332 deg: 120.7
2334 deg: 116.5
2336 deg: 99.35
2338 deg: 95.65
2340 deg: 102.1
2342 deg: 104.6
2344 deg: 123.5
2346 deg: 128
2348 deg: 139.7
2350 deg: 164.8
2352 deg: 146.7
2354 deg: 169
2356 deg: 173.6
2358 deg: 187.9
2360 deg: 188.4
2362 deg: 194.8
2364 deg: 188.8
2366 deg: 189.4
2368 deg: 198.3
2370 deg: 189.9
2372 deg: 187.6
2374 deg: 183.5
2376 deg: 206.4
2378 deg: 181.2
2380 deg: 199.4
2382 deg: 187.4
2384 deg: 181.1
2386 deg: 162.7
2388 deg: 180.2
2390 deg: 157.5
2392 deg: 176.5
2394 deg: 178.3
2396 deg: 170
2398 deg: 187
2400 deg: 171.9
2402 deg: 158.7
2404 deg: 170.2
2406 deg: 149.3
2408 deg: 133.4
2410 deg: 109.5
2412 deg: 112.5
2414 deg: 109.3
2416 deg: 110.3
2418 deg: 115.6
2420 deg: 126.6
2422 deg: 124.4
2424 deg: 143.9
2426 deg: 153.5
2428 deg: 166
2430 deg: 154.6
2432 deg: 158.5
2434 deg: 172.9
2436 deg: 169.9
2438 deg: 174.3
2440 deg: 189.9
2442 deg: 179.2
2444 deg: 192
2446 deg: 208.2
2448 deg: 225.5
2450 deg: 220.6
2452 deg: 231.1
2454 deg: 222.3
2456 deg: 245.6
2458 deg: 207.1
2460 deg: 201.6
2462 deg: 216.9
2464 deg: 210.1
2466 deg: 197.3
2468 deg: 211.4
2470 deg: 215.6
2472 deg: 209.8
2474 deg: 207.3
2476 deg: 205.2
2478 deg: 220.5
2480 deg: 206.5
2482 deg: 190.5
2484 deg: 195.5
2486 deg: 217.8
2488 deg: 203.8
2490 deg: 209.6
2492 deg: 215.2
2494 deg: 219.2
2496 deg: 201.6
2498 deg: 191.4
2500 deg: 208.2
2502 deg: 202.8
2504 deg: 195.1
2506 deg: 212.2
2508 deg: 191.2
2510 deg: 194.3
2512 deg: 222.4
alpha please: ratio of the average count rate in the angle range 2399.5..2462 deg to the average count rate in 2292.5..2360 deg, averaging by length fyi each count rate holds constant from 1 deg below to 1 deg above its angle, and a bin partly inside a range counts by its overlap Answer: 1.18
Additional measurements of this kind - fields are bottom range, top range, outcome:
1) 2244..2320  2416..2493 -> 1.36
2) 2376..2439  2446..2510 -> 1.33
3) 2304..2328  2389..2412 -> 1.07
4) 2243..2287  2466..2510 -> 1.55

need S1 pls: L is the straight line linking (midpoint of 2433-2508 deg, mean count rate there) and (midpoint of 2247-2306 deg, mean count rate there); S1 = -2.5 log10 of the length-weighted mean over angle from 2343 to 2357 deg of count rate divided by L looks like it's 0.09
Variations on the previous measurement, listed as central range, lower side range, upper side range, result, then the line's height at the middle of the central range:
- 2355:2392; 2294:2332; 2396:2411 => -0.21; 153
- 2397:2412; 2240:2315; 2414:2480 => 0.16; 175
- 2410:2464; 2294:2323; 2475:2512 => 0.10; 189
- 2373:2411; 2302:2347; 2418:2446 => -0.13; 151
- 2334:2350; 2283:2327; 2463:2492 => 0.35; 161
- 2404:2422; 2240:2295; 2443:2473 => 0.50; 196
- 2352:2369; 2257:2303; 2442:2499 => -0.12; 165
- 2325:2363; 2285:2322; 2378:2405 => 0.18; 162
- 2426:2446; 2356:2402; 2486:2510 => 0.12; 194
